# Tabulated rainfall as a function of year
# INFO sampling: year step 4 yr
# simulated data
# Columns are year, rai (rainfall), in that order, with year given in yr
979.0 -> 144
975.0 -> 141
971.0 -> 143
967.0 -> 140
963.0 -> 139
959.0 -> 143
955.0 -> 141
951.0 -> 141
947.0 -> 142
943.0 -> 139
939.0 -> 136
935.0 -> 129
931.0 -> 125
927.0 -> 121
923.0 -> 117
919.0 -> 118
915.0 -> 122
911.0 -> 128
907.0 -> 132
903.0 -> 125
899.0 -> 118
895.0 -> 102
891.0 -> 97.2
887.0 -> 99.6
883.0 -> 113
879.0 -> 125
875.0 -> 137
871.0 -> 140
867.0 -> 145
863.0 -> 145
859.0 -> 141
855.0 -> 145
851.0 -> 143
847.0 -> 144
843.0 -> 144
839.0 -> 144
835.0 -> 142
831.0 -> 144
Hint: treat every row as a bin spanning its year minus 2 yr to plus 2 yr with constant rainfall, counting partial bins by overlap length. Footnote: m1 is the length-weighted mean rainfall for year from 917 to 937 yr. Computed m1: 122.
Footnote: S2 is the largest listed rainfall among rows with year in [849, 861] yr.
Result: 145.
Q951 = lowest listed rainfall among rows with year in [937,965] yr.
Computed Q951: 136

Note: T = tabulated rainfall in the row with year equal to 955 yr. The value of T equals 141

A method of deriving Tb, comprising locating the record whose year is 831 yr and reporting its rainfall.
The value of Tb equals 144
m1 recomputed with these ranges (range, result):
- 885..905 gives 108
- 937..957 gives 140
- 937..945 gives 138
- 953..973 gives 141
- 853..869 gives 144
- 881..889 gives 106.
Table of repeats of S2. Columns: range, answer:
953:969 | 143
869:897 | 140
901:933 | 132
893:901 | 118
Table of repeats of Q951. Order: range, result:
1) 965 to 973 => 140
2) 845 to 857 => 143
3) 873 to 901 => 97.2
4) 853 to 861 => 141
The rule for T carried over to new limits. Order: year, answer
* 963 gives 139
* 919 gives 118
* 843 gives 144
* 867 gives 145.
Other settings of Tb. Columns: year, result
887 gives 99.6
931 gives 125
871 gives 140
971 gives 143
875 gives 137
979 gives 144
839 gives 144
